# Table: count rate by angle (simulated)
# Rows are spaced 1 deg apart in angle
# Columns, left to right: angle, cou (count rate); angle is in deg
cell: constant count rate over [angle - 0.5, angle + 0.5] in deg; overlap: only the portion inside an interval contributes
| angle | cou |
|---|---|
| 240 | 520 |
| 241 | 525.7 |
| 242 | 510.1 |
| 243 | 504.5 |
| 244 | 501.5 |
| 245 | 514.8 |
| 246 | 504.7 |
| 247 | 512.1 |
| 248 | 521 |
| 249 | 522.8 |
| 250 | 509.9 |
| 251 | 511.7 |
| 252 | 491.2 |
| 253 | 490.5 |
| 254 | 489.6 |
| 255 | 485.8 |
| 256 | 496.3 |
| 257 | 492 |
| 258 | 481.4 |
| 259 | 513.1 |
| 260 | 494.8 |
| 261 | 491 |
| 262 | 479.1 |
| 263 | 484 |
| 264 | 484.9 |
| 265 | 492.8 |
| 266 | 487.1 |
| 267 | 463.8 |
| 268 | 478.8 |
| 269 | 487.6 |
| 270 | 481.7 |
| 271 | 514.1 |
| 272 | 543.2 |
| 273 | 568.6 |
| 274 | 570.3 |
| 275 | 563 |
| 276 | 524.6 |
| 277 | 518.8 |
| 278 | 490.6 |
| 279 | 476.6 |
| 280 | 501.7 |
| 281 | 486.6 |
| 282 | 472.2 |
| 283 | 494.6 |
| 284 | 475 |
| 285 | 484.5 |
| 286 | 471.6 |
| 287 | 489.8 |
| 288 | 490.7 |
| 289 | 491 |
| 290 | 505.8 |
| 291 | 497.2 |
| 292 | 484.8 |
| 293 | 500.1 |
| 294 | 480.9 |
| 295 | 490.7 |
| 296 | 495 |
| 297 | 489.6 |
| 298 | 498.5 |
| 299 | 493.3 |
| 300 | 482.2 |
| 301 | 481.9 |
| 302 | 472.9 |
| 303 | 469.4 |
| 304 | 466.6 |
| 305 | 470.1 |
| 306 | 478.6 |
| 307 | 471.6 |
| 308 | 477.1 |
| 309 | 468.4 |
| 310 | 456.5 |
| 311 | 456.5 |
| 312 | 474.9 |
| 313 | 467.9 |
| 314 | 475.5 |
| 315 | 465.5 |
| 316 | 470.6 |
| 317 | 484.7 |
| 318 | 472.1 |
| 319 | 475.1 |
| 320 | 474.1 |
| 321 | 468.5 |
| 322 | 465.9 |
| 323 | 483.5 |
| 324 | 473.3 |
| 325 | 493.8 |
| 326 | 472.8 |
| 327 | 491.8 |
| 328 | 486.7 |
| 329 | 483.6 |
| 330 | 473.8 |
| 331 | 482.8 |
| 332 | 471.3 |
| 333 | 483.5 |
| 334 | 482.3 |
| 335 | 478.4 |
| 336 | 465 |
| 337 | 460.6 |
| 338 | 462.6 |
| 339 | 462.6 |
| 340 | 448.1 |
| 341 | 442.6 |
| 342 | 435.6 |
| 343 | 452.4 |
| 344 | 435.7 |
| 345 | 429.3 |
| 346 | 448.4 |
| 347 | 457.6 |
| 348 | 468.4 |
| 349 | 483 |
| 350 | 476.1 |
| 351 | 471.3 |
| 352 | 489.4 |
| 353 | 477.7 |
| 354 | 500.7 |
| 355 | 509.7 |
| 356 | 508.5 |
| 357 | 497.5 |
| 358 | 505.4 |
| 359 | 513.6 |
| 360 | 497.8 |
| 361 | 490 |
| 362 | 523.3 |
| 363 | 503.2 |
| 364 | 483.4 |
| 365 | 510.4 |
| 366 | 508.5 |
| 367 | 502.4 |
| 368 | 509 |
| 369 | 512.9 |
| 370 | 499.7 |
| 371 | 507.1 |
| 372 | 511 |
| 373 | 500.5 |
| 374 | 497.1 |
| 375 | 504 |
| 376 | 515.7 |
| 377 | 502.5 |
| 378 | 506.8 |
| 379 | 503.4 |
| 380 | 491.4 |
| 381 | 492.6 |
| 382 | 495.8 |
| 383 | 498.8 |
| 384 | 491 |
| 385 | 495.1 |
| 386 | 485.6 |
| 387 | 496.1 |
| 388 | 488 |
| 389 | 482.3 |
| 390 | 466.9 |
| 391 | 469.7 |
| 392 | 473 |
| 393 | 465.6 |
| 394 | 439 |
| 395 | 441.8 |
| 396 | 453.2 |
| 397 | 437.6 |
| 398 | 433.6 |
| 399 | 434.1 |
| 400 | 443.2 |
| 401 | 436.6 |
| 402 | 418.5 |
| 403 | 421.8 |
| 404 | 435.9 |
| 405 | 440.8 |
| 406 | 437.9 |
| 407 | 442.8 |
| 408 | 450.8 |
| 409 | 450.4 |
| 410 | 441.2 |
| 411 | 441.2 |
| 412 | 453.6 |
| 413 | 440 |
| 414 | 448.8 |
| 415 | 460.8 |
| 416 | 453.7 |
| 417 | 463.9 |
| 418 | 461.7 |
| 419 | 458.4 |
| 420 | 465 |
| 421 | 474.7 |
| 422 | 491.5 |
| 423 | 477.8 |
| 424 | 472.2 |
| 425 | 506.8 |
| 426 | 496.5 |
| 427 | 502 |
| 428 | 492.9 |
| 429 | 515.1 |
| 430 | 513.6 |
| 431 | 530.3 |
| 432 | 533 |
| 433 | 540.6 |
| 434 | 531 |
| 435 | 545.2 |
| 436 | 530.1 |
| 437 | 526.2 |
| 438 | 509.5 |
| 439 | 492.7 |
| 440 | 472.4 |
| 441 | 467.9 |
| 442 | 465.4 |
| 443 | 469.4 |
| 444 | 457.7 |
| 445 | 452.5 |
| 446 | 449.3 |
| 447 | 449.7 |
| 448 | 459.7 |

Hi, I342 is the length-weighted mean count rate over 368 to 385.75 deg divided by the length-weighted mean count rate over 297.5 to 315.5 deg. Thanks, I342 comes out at 1.06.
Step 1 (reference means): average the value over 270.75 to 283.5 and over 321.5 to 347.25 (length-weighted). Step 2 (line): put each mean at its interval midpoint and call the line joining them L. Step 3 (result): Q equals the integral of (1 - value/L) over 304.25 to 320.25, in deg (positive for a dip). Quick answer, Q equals 0.5 deg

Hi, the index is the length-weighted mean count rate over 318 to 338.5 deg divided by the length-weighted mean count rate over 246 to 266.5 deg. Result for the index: 0.96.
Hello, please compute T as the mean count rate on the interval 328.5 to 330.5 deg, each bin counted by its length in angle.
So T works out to 479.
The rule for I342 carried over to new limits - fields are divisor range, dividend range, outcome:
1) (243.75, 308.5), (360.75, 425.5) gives 0.96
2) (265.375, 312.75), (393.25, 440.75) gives 0.96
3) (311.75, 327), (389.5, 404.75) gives 0.94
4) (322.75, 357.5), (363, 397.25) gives 1.04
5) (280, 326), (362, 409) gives 0.99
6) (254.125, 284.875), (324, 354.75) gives 0.94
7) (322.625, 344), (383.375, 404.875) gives 0.97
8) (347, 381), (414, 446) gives 0.98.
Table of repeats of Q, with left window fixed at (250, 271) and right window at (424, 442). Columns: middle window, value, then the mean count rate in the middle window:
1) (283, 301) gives 0.15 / 489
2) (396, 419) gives 2.86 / 444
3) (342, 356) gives 0.86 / 469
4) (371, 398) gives 1.06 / 484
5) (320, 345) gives 1.50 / 468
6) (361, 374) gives -0.07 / 505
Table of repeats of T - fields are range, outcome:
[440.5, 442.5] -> 467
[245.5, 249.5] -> 515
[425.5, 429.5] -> 502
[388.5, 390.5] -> 475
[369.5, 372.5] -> 506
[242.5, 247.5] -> 508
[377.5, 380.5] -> 501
